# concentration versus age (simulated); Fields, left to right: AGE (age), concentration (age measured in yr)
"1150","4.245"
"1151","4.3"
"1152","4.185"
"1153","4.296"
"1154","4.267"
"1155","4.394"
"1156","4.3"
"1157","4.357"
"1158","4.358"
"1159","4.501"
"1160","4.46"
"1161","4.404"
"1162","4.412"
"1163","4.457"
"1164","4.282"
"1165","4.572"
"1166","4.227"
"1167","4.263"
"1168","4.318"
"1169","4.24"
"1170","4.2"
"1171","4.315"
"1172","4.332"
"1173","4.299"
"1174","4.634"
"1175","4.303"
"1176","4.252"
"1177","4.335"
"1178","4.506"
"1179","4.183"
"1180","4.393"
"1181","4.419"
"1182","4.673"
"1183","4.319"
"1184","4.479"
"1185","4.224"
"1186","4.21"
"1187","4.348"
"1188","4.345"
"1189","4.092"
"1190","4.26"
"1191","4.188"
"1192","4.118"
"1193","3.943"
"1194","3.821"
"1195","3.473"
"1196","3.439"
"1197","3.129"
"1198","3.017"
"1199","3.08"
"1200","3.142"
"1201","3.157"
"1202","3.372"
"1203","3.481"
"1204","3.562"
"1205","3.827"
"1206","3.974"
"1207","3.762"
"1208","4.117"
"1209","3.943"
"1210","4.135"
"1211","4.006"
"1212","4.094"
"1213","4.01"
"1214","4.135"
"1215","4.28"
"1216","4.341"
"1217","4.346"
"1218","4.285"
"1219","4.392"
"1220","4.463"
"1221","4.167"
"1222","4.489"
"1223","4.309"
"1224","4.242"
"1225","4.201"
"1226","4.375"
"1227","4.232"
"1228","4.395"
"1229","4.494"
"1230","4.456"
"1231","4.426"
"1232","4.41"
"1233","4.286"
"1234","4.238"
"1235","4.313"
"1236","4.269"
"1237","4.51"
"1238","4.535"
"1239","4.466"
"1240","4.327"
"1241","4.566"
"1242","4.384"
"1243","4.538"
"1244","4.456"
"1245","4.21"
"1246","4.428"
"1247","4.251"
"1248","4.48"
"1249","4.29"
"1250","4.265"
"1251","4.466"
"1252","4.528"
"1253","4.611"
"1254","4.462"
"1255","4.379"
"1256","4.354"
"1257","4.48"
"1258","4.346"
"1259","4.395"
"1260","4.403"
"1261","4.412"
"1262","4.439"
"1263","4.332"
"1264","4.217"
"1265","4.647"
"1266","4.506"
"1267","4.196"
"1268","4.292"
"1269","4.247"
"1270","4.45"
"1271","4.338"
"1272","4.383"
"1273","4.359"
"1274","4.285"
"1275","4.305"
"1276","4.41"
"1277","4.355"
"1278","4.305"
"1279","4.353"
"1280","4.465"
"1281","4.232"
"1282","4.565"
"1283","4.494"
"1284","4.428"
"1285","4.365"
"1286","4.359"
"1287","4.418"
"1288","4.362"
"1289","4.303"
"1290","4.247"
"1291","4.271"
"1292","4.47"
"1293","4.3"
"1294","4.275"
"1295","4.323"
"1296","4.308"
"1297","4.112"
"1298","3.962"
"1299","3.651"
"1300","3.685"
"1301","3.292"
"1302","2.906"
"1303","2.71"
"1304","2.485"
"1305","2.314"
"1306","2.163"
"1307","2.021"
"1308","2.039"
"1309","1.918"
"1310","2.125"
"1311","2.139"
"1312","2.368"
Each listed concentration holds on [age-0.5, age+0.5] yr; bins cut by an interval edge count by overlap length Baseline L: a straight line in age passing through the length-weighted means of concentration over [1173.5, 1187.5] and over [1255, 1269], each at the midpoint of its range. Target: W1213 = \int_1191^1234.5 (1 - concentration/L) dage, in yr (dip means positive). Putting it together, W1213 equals 3.8 yr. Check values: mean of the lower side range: 4.38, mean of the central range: 3.99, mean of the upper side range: 4.38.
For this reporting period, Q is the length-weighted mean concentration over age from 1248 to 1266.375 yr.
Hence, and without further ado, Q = 4.42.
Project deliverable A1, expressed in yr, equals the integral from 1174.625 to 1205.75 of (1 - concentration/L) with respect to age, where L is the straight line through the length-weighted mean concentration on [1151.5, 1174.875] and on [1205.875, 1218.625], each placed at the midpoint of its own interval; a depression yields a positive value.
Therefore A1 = 2.1 yr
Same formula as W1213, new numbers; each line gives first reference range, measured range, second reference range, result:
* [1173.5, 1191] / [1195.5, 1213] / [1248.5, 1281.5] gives 3.0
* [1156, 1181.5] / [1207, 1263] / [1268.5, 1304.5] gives -1.4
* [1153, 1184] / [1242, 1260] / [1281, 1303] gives -0.9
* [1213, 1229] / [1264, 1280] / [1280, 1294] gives 0.0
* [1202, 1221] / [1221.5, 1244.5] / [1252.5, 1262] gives -0.9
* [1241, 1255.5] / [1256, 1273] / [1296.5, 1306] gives -1.5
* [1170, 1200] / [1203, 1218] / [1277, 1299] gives 0.4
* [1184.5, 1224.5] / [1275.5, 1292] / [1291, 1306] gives -3.2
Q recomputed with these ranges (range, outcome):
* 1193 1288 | 4.22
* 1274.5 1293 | 4.37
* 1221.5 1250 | 4.38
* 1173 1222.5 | 4.04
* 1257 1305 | 4.17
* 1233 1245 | 4.4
